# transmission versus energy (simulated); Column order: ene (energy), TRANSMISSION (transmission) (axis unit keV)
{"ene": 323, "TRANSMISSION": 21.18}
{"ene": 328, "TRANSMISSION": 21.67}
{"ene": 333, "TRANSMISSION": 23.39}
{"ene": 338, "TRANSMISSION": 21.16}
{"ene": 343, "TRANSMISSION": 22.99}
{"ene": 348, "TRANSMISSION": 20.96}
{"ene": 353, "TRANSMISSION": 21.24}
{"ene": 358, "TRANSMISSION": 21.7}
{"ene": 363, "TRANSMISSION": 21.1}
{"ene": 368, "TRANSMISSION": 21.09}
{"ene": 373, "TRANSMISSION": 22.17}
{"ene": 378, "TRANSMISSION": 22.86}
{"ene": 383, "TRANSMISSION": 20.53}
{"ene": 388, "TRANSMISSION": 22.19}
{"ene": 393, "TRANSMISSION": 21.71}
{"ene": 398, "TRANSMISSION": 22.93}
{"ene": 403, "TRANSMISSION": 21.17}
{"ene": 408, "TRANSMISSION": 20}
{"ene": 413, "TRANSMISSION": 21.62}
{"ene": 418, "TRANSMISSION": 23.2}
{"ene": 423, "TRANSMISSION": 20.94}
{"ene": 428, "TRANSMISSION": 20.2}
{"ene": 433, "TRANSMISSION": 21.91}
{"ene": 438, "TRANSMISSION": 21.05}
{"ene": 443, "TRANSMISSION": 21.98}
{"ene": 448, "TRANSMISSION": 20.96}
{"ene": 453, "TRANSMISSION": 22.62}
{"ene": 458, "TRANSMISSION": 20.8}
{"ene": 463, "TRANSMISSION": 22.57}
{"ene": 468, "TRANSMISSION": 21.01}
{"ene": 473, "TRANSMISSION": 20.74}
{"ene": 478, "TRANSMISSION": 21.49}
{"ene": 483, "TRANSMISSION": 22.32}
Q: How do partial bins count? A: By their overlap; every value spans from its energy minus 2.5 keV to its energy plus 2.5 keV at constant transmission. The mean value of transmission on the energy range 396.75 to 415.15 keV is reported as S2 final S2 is 21.3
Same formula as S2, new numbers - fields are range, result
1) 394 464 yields 21.5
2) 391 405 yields 22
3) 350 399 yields 21.7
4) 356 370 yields 21.3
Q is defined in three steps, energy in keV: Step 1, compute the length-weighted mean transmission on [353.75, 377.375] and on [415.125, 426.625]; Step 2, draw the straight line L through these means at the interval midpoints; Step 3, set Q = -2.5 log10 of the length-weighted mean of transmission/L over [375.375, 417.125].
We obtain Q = 0.00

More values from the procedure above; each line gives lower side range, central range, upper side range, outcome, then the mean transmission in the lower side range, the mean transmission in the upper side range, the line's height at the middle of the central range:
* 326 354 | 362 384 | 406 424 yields 0.005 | 21.9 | 21.5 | 21.8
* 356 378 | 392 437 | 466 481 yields -0.004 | 21.7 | 21.1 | 21.4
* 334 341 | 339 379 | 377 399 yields 0.007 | 21.8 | 21.9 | 21.8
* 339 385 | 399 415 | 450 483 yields 0.026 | 21.6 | 21.6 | 21.6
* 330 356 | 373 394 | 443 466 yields 0.000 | 21.9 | 21.7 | 21.9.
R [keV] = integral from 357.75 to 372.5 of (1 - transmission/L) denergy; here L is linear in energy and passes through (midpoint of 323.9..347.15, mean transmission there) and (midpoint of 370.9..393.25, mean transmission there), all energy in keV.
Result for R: 0.42 keV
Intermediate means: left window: 22.1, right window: 21.9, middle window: 21.4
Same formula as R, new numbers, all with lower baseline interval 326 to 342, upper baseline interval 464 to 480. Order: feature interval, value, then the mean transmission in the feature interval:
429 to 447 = -0.02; 21.5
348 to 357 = 0.33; 21.2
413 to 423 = -0.30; 22.2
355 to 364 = 0.23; 21.4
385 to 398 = -0.19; 22.1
